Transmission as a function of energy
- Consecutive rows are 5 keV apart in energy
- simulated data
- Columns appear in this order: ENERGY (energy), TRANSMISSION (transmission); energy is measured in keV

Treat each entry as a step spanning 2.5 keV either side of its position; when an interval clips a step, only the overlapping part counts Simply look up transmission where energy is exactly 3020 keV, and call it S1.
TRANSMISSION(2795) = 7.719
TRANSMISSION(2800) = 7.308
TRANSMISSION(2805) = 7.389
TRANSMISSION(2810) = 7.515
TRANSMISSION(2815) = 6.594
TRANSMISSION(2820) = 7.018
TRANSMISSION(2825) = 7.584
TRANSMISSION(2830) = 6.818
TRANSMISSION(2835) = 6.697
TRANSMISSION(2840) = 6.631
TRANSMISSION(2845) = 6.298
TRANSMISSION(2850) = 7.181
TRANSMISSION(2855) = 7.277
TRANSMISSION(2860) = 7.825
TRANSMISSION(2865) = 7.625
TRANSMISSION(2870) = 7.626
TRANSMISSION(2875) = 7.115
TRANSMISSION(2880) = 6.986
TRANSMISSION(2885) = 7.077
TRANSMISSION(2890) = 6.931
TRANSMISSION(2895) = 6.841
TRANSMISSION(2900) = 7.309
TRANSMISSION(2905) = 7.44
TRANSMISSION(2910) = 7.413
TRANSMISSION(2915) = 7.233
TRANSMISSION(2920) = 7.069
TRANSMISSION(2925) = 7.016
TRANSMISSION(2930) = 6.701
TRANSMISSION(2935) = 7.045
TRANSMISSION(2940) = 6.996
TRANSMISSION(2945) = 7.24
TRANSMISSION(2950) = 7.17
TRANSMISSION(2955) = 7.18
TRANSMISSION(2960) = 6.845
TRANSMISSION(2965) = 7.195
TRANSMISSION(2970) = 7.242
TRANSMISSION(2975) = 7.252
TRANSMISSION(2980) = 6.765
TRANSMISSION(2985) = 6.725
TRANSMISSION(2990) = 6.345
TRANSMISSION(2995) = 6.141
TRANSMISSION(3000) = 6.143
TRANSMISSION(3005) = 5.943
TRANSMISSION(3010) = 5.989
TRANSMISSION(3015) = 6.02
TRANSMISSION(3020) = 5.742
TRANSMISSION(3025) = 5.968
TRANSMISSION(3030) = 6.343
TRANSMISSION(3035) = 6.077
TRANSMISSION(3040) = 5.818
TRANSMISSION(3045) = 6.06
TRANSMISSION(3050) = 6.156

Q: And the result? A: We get 5.742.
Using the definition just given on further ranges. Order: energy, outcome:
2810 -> 7.515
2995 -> 6.141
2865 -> 7.625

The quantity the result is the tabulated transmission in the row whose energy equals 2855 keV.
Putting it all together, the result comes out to 7.277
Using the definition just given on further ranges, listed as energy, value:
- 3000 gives 6.143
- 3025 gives 5.968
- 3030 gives 6.343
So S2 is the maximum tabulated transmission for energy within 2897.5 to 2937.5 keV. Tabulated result 7.44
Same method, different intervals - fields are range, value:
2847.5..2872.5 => 7.825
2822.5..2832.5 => 7.584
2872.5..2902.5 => 7.309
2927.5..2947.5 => 7.24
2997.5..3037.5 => 6.343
